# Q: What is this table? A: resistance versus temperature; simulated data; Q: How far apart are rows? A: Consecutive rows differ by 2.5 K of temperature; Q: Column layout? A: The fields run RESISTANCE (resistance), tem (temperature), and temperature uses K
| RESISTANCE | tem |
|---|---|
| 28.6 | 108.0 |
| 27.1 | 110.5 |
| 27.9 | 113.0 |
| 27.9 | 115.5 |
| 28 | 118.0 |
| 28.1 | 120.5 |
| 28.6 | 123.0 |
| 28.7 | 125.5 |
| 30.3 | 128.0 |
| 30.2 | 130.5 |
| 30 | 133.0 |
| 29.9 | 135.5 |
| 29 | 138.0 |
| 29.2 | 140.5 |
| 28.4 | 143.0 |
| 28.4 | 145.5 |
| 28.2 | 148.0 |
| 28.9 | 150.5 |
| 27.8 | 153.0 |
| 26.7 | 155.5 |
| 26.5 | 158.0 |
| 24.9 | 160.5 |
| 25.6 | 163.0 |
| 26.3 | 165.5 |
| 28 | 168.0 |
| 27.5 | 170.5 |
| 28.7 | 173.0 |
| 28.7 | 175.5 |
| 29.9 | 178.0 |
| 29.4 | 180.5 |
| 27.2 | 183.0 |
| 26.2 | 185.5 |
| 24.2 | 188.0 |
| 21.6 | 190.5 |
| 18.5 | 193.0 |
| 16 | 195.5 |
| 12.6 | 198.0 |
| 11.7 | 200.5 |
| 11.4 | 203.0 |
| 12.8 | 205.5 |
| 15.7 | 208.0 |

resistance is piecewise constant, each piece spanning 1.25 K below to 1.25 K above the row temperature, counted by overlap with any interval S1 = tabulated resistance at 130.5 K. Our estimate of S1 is 30.2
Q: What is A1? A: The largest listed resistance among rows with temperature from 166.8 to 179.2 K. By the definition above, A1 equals 29.9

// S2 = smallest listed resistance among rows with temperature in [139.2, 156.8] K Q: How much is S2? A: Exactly 26.7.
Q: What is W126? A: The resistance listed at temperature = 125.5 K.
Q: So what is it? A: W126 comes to 28.7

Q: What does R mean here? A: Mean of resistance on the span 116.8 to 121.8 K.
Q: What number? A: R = 28.1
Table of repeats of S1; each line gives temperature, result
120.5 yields 28.1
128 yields 30.3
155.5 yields 26.7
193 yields 18.5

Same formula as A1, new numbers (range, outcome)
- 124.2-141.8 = 30.3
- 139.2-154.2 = 29.2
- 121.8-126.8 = 28.7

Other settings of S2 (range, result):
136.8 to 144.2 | 28.4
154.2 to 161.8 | 24.9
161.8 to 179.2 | 25.6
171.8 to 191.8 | 21.6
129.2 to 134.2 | 30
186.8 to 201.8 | 11.7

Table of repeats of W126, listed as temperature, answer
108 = 28.6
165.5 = 26.3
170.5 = 27.5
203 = 11.4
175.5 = 28.7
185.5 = 26.2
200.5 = 11.7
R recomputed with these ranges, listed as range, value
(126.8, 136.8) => 30.1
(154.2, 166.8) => 26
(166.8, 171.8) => 27.8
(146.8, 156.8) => 27.9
